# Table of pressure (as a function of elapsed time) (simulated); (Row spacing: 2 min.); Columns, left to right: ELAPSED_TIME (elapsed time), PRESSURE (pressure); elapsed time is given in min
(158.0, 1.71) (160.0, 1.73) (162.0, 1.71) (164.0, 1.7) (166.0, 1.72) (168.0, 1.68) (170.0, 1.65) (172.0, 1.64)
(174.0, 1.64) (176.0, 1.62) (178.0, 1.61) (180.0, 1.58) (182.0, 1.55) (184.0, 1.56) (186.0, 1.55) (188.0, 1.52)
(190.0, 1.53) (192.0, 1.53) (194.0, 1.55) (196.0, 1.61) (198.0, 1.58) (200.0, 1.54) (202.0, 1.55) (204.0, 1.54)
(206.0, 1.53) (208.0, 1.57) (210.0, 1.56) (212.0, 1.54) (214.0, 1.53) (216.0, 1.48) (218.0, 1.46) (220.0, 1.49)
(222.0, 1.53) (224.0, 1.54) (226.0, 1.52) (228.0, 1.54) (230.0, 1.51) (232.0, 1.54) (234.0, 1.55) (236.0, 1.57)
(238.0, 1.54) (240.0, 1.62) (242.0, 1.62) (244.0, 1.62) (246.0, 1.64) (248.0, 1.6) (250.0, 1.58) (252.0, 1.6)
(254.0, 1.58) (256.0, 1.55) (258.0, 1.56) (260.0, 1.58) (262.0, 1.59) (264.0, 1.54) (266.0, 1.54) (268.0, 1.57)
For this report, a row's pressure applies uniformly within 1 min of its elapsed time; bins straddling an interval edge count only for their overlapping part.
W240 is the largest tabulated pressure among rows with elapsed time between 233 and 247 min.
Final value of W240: 1.64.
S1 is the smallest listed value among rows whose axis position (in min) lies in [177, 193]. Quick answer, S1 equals 1.52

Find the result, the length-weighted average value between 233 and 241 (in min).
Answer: 1.57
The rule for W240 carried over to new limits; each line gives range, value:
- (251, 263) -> 1.6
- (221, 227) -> 1.54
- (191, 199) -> 1.61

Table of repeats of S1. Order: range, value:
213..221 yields 1.46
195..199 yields 1.58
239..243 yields 1.62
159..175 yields 1.64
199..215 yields 1.53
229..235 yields 1.51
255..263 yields 1.55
